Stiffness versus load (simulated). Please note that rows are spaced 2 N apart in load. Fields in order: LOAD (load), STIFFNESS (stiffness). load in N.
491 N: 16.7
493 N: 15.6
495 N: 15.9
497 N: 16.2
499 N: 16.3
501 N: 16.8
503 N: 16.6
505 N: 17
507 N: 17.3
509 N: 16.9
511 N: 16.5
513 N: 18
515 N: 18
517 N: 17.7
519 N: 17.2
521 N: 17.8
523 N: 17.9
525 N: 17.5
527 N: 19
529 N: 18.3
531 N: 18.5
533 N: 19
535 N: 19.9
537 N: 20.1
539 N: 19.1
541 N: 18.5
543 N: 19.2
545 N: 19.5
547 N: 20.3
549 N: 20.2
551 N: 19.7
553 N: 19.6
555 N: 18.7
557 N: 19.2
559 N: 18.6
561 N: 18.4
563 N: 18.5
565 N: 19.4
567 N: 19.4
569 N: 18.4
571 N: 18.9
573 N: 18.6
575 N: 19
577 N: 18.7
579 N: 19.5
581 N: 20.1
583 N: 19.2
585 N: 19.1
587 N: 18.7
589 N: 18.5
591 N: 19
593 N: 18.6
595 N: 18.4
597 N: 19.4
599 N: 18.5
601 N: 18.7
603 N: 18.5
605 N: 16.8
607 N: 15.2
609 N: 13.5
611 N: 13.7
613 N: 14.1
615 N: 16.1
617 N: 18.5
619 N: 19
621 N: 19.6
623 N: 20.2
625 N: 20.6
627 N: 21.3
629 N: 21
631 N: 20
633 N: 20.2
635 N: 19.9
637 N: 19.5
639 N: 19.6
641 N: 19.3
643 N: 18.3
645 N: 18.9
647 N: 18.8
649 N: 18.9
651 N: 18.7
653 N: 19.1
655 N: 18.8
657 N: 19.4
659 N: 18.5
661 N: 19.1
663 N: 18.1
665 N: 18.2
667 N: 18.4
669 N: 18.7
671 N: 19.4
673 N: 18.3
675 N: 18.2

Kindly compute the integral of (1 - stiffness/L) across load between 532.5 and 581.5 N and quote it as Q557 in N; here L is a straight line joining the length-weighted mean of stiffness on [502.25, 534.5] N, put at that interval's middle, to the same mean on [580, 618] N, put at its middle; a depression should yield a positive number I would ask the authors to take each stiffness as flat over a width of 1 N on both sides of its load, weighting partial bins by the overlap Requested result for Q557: -4.3 N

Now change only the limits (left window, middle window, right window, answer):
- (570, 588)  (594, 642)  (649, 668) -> 1.3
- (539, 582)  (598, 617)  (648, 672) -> 2.7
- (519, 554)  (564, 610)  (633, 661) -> 1.5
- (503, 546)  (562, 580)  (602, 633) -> -0.9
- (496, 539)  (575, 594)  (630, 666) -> -0.6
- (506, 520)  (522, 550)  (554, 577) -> -1.6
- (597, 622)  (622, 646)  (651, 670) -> -2.9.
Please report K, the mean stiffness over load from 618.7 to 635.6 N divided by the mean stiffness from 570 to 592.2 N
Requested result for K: 1.1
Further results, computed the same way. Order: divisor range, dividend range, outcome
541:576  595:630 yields 0.94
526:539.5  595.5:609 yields 0.92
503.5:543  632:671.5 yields 1.05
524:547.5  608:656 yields 0.98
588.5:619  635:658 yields 1.11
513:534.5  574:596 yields 1.05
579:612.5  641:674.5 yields 1.05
